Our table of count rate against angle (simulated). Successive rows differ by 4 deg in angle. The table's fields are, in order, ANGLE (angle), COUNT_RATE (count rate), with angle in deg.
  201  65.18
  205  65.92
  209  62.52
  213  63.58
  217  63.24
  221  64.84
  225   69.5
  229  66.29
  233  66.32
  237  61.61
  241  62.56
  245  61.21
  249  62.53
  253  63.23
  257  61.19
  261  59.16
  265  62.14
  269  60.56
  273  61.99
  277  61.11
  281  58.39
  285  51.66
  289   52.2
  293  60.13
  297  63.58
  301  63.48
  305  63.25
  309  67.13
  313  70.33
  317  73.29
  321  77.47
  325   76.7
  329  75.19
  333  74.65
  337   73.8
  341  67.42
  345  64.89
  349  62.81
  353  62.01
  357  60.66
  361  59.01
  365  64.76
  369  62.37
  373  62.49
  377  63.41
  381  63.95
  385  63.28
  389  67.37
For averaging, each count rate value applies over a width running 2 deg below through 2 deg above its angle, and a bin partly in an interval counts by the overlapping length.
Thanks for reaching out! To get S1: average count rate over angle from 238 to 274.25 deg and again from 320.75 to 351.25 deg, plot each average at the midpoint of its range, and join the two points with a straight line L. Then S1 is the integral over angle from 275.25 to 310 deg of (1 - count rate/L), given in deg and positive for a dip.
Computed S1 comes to 3.2 deg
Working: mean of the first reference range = 61.6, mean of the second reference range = 71.2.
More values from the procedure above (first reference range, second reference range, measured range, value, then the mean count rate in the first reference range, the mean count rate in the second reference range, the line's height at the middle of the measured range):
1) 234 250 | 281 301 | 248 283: -0.6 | 62.2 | 57.7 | 60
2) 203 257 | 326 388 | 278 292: 2.1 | 64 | 65.6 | 64.7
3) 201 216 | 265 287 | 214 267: -1.4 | 64.1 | 59.1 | 61.7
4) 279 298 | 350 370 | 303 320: -3.1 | 56.9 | 61.8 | 58.4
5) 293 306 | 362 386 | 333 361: -1.1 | 62.9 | 63.2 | 63.1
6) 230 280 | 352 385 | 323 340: -3.4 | 62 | 62.4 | 62.3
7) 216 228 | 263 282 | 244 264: 0.4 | 66.1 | 61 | 62.9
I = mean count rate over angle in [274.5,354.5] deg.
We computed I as 66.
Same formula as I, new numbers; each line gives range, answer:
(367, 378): 62.7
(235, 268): 61.7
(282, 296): 55.6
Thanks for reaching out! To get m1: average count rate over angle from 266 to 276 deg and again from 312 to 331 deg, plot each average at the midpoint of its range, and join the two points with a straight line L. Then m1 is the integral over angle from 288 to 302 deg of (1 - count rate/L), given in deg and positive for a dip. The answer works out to 1.58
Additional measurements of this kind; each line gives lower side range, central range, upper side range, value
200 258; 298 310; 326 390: 0.1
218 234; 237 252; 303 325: 1.2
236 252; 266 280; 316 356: 0.8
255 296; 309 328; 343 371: -4.0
